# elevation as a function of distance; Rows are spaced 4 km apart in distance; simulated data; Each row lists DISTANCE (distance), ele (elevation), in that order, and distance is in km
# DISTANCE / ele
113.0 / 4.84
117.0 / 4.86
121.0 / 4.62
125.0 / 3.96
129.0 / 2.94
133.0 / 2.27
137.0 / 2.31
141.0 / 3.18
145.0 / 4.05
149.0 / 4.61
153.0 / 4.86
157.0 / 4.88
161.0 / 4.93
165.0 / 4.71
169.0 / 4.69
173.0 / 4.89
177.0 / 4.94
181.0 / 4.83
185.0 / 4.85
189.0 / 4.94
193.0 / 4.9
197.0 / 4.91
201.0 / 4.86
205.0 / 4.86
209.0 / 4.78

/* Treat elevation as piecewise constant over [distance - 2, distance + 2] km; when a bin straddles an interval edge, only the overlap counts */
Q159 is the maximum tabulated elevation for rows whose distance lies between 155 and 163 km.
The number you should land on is 4.93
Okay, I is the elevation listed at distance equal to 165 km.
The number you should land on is 4.71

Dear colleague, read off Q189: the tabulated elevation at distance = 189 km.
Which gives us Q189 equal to 4.94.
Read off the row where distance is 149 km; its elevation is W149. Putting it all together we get 4.61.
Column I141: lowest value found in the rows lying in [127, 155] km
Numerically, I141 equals 2.27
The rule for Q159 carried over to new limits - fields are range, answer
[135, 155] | 4.86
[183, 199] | 4.94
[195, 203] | 4.91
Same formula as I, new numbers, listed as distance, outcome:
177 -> 4.94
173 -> 4.89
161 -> 4.93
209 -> 4.78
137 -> 2.31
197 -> 4.91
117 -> 4.86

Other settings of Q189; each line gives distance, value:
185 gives 4.85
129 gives 2.94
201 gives 4.86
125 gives 3.96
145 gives 4.05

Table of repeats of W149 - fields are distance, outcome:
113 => 4.84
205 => 4.86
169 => 4.69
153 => 4.86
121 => 4.62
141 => 3.18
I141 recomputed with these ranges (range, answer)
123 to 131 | 2.94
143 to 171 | 4.05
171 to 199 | 4.83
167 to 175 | 4.69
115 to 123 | 4.62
